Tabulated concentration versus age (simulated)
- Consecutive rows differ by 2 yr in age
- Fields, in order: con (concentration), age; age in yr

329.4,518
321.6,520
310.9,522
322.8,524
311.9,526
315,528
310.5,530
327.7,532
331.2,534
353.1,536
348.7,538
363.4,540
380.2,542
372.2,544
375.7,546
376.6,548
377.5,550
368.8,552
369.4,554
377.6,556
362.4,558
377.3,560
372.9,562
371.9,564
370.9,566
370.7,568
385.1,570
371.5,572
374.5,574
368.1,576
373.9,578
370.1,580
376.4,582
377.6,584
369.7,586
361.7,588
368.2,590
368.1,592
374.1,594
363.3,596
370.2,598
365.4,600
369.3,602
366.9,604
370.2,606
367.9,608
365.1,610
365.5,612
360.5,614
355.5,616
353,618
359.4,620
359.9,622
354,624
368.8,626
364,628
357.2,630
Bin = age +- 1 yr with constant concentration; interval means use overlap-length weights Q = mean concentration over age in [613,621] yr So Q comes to 357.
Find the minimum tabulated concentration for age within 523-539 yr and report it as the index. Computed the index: 310.5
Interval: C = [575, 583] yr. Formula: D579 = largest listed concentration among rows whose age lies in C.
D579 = 376.4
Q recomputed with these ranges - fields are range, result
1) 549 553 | 373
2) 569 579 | 375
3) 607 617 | 363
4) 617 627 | 359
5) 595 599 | 367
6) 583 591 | 369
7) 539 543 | 372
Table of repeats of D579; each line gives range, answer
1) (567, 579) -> 385.1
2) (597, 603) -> 370.2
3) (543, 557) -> 377.6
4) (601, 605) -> 369.3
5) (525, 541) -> 363.4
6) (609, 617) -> 365.5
